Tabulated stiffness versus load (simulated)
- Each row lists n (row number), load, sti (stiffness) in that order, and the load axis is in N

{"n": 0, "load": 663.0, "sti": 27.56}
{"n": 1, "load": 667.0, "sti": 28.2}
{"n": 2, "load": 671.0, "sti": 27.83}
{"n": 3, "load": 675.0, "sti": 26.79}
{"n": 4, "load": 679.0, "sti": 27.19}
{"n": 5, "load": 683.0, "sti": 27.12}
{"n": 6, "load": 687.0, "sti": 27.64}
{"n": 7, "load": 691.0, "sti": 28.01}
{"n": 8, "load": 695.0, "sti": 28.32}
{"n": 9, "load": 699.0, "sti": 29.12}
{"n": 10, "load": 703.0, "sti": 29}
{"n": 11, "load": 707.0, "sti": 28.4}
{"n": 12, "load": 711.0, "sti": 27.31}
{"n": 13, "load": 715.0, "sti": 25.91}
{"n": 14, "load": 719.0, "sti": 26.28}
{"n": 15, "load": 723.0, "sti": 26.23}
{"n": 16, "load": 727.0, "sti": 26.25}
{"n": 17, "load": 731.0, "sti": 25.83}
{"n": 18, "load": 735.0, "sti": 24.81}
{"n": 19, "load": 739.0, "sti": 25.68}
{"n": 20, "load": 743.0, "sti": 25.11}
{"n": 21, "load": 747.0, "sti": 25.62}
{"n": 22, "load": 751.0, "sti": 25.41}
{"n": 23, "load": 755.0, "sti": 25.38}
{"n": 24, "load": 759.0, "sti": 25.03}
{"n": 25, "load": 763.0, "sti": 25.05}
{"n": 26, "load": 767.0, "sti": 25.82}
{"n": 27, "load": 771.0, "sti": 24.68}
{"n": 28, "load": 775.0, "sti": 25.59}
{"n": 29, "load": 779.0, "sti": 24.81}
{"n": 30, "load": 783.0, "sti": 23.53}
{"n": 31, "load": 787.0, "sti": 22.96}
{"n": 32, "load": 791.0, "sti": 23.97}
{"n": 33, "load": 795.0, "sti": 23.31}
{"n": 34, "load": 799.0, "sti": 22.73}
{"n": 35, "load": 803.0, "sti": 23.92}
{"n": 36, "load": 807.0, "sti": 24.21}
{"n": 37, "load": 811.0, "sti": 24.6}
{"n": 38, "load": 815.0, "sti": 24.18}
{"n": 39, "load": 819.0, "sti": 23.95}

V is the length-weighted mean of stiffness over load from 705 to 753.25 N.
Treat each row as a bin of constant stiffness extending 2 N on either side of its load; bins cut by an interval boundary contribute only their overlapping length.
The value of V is 26.1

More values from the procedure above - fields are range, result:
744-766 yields 25.3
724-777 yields 25.4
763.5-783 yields 25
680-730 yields 27.4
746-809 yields 24.5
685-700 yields 28.2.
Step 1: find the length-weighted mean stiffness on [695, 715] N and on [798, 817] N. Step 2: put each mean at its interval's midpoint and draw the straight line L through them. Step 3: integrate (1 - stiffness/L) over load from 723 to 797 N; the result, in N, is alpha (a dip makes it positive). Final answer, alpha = 2.75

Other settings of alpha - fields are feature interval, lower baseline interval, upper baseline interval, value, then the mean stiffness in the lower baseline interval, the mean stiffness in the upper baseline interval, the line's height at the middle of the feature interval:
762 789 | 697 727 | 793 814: 0.3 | 27.4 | 23.8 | 24.9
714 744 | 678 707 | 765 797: 0.9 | 28.1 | 24.3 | 26.6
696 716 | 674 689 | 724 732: -1.1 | 27.2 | 26.1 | 26.6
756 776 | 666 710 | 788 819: -0.1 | 27.9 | 23.8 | 25.2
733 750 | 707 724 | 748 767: 0.3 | 26.7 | 25.3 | 25.8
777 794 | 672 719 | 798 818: 0.6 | 27.7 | 24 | 24.7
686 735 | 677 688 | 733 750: -1.7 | 27.3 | 25.3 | 26.3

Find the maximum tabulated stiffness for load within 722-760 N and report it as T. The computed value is 26.25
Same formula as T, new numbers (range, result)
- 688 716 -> 29.12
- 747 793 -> 25.82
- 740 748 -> 25.62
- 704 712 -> 28.4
